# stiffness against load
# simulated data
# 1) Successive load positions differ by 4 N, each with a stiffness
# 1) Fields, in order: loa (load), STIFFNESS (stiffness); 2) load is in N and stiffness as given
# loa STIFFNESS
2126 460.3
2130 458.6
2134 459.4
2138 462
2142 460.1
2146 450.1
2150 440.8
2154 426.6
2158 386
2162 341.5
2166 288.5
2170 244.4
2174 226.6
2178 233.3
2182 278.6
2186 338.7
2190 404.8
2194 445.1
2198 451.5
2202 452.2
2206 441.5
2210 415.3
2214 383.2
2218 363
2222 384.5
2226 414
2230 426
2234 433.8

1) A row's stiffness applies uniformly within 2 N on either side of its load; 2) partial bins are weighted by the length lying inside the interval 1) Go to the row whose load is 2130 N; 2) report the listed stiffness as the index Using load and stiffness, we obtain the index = 458.6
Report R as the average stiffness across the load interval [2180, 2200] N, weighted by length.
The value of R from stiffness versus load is 384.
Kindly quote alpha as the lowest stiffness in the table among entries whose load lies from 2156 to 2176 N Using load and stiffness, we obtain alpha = 226.6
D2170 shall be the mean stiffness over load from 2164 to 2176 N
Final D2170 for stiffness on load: 253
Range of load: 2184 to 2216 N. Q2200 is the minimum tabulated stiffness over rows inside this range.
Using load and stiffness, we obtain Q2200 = 338.7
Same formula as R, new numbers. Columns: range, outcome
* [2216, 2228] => 387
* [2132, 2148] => 458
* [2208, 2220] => 387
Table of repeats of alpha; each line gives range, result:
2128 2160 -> 386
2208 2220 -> 363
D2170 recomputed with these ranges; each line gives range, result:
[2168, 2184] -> 246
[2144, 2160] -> 426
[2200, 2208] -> 447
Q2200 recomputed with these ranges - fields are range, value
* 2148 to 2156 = 426.6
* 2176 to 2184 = 233.3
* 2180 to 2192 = 278.6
